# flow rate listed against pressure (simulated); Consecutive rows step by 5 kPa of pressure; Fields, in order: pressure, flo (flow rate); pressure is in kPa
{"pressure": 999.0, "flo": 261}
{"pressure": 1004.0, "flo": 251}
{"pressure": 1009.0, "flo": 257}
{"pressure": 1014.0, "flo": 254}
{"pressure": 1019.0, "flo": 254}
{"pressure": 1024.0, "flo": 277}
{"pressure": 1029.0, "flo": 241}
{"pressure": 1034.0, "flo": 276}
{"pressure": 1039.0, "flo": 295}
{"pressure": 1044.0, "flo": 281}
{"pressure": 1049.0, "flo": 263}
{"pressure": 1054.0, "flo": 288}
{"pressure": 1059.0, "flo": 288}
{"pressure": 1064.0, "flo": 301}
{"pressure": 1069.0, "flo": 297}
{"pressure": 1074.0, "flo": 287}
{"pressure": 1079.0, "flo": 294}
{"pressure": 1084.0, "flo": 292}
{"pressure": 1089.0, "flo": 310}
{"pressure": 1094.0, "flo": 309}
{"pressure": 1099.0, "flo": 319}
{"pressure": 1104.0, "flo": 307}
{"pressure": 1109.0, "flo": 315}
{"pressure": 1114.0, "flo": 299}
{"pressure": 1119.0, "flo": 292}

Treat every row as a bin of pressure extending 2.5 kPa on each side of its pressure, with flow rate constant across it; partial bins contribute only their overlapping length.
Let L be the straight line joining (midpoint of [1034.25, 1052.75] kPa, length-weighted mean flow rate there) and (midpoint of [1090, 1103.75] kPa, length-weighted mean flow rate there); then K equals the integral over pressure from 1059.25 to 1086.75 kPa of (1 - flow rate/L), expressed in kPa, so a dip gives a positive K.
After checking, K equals 0.4 kPa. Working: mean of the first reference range 280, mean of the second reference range 312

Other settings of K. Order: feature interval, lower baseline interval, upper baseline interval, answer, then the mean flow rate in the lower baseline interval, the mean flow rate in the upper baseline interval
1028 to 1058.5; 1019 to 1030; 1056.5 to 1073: 0.0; 260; 295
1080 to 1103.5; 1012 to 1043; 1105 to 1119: -0.9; 267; 304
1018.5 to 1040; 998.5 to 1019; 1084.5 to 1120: -0.1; 255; 307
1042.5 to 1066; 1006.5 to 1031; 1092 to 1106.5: -0.2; 257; 312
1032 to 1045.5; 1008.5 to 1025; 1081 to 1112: -0.6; 259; 308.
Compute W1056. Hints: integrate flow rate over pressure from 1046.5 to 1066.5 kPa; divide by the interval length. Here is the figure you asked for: 285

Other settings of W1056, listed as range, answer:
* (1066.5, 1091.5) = 296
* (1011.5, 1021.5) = 254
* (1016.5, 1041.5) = 269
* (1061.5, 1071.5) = 299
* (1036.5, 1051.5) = 280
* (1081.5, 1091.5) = 301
